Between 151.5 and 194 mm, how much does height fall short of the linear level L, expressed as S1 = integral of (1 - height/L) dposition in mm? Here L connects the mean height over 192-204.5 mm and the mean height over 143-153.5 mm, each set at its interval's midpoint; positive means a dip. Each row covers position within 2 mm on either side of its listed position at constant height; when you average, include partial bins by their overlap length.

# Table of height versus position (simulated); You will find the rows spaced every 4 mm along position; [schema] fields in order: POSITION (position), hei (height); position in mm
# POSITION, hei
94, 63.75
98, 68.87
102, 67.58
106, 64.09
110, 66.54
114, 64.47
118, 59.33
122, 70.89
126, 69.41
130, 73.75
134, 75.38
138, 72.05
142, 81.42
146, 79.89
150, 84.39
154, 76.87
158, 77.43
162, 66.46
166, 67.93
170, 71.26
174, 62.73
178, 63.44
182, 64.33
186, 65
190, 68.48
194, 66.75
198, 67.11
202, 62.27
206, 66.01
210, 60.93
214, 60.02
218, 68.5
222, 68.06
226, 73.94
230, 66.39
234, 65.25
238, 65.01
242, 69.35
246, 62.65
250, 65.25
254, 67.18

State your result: 2.9 mm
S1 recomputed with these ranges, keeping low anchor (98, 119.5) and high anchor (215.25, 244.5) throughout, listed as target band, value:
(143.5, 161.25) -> -3.4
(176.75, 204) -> 0.6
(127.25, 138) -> -1.4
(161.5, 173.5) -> -0.3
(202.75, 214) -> 0.8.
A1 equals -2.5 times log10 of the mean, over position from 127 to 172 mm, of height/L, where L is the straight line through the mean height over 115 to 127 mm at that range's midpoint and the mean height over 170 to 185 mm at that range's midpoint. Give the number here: -0.15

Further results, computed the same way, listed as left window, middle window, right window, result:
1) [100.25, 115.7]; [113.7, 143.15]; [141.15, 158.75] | 0.03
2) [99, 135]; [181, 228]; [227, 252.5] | 0.01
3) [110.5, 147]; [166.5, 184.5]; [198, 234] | 0.05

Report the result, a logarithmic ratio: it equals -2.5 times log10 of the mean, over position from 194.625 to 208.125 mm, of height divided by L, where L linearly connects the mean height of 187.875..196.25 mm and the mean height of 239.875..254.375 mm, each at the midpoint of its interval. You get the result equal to 0.03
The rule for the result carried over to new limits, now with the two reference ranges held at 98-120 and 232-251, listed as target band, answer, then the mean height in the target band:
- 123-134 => -0.12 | 72.2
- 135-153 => -0.21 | 79.1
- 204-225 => 0.00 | 65.1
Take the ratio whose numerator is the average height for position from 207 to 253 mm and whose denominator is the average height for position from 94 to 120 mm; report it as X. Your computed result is 1.01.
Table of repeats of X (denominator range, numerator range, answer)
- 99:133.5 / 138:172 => 1.12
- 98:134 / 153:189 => 1.01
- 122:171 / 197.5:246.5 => 0.88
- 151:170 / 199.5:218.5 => 0.87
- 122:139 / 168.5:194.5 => 0.91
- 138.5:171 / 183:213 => 0.86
